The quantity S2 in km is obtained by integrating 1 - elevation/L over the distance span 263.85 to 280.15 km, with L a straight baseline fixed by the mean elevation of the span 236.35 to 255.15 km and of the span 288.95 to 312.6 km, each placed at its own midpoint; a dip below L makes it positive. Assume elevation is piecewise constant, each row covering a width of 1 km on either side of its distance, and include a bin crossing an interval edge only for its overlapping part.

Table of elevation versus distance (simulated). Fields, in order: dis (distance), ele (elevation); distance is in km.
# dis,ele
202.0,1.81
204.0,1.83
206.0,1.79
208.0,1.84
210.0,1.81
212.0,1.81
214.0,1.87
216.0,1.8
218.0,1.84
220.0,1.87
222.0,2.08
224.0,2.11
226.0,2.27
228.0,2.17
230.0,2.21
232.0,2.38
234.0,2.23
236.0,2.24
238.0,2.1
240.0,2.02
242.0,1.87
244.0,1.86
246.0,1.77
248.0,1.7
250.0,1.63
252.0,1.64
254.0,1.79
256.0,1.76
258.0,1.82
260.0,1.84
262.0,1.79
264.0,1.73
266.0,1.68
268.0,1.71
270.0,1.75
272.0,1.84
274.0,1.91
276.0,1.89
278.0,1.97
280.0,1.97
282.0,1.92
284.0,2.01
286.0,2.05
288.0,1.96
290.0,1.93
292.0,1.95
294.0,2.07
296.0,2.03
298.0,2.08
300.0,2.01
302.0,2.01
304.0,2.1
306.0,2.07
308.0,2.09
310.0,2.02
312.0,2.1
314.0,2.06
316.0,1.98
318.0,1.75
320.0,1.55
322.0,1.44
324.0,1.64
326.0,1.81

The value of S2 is 0.9 km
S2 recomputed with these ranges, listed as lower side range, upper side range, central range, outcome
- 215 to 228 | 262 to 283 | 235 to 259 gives 0.9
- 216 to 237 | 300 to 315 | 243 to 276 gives 5.2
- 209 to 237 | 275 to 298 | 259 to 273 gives 1.7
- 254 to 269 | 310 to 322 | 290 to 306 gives -1.8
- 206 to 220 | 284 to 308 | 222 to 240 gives -3.1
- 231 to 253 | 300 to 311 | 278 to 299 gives 0.3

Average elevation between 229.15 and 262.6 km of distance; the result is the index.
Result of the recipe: 1.92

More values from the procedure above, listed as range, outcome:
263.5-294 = 1.89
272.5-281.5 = 1.93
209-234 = 2.03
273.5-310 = 2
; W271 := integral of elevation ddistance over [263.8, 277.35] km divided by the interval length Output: 1.8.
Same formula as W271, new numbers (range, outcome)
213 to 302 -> 1.94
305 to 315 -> 2.07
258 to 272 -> 1.76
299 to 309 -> 2.06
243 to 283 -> 1.8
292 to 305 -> 2.04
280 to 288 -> 1.99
